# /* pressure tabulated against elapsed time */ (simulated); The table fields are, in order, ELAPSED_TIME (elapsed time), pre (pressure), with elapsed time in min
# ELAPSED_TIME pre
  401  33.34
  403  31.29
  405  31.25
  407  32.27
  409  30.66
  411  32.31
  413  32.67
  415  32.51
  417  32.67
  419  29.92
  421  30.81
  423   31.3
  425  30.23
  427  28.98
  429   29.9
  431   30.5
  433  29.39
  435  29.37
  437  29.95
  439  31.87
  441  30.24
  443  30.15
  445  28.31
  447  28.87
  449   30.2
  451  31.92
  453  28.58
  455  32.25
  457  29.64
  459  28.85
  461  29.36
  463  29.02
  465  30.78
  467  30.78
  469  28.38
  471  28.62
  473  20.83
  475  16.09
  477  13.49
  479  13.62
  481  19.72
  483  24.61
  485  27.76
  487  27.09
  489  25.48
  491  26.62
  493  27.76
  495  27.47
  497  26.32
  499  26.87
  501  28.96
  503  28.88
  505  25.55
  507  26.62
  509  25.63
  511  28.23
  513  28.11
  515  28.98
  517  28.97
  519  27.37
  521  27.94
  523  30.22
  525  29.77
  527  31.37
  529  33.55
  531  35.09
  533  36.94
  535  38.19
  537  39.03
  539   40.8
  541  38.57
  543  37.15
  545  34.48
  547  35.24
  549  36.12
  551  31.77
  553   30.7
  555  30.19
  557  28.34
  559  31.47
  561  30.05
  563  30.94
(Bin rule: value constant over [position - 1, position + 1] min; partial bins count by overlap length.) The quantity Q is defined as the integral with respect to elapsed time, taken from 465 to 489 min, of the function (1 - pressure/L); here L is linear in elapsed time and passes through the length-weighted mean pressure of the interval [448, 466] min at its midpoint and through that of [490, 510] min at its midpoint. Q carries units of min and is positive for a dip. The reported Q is 4.5 min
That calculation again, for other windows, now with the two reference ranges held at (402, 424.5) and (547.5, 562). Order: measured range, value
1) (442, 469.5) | 1.48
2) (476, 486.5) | 3.77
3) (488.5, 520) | 4.06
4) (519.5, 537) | -0.93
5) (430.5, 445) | 0.68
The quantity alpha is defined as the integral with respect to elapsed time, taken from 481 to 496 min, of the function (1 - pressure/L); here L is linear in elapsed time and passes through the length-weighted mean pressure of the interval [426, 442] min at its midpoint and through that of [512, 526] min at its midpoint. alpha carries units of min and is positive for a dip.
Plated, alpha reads 1.54 min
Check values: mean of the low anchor 30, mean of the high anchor 28.8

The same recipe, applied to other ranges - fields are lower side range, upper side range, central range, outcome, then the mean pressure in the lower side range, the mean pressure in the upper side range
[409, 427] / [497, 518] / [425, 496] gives 5.4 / 31.4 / 27.6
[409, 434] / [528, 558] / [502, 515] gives 2.5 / 30.9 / 35.1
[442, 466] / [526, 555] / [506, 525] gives 3.2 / 29.8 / 35.5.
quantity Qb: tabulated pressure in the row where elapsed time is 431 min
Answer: 30.5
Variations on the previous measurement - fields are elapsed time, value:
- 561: 30.05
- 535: 38.19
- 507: 26.62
